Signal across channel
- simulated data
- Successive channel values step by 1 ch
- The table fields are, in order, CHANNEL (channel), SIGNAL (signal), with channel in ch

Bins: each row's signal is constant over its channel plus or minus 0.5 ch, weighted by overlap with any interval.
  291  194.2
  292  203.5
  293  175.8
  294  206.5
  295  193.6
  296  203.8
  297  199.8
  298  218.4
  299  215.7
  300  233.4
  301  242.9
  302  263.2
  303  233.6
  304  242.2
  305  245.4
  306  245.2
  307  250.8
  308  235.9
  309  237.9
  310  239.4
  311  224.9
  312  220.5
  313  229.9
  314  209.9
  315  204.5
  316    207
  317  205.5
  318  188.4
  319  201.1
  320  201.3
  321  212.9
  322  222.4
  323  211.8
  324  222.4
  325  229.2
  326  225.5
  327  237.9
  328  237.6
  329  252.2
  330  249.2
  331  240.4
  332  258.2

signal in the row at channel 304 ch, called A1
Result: 242.2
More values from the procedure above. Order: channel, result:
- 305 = 245.4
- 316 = 207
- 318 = 188.4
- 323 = 211.8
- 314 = 209.9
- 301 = 242.9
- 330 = 249.2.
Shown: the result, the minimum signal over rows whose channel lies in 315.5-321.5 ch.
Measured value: 188.4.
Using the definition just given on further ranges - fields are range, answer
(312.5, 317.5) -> 204.5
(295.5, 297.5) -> 199.8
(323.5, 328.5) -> 222.4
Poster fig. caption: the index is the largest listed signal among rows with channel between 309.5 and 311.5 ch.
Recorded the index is 239.4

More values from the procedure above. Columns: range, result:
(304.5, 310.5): 250.8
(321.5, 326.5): 229.2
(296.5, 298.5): 218.4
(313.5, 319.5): 209.9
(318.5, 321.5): 212.9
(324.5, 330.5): 252.2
